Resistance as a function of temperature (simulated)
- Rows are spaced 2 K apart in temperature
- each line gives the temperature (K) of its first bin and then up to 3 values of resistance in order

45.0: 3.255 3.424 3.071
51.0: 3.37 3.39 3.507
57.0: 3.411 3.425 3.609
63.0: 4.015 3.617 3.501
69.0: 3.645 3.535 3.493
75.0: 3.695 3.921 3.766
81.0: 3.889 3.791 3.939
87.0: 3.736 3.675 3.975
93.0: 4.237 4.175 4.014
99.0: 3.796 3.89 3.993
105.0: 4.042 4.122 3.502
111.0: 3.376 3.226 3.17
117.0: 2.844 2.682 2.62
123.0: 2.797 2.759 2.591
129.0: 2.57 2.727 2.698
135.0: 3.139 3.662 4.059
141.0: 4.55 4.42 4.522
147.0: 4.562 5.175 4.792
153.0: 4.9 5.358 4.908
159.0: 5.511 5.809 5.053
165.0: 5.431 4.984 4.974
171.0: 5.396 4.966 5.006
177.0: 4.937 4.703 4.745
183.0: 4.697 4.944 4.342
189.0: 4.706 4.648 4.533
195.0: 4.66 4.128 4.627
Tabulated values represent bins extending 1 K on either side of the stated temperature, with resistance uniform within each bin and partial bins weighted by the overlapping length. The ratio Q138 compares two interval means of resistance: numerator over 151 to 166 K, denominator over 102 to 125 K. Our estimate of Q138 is 1.60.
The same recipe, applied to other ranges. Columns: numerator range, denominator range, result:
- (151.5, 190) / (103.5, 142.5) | 1.55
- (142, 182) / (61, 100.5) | 1.32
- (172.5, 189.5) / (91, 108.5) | 1.19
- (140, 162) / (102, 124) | 1.50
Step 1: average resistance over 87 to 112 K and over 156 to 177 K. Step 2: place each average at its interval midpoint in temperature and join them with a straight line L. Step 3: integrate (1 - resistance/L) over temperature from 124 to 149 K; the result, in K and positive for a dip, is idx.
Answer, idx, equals 5.7 K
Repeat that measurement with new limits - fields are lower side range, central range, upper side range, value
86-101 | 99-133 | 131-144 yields 5.6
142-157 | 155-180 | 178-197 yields -2.2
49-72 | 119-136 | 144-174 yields 6.9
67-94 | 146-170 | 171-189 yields -2.8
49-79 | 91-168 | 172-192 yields 5.2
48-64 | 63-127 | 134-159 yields 5.3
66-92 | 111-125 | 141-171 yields 4.7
